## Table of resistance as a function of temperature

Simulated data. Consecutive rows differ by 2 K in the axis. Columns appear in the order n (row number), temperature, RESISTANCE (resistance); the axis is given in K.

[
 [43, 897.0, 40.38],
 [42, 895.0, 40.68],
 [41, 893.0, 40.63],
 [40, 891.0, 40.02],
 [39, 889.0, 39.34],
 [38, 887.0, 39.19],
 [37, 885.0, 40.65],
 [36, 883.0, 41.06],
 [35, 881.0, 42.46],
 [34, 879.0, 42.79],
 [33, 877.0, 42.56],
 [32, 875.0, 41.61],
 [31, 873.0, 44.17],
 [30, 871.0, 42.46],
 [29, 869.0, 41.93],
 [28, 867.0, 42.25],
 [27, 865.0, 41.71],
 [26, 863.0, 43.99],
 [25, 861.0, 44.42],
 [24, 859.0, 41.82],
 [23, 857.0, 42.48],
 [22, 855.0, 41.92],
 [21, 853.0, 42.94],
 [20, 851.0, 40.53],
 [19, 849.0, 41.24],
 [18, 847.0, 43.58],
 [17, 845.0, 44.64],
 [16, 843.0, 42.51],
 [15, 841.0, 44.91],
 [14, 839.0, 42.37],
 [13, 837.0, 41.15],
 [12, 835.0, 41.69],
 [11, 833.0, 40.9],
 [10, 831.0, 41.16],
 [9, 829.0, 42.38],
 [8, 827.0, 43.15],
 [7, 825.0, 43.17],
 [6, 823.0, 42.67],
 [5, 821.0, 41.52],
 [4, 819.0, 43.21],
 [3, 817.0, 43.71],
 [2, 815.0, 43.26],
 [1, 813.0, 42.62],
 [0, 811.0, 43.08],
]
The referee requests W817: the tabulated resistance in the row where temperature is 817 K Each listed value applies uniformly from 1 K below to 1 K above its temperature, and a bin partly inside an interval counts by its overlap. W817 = 43.71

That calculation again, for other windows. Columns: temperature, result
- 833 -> 40.9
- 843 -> 42.51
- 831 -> 41.16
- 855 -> 41.92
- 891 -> 40.02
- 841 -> 44.91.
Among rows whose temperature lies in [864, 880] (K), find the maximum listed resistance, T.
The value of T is 44.17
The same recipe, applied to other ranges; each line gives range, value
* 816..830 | 43.71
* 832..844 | 44.91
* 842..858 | 44.64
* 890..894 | 40.63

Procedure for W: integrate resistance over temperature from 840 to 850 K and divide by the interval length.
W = 43.4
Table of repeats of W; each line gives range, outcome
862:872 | 42.5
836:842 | 42.8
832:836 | 41.3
